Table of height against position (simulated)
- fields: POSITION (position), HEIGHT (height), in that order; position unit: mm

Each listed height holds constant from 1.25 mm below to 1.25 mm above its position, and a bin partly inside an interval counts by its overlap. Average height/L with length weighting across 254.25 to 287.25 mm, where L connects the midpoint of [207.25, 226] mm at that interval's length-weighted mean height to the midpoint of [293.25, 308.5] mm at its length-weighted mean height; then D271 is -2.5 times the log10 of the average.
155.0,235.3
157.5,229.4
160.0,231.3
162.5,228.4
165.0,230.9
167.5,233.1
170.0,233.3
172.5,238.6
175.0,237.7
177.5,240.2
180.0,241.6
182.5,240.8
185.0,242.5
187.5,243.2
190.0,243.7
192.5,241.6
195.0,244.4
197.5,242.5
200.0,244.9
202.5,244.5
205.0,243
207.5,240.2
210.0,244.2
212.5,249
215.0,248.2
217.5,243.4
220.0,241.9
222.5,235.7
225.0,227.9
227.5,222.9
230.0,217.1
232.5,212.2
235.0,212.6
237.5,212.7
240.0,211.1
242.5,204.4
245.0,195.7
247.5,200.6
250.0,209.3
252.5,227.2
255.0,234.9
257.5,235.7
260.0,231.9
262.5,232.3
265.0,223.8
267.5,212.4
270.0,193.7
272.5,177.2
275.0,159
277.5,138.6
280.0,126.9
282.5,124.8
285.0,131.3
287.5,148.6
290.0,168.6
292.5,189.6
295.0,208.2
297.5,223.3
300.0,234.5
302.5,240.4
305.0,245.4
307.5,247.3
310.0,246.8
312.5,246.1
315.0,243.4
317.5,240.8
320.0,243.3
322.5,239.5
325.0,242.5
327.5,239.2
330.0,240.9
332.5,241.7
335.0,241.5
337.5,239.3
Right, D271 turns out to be 0.265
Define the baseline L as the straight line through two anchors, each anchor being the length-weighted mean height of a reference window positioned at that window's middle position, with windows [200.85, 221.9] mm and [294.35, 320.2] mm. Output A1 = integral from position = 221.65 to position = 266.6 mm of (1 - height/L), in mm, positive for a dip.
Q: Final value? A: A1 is 4.28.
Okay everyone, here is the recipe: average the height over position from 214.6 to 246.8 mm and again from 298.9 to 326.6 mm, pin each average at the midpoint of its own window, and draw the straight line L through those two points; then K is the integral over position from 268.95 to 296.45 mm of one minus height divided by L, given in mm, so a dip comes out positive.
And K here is 8.7 mm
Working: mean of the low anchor 221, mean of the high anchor 243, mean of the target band 161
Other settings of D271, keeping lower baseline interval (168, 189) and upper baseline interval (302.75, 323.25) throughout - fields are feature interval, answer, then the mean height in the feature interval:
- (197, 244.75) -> 0.048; 231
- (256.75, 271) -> 0.097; 222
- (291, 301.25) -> 0.146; 213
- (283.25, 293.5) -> 0.475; 157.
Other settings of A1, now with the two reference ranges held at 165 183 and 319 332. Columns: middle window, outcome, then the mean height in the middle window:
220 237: 1.1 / 223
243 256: 1.4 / 213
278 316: 6.4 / 200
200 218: -0.5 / 245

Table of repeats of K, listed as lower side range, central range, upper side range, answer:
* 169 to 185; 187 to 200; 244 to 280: -0.6 mm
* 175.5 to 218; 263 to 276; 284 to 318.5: 1.6 mm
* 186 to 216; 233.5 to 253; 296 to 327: 2.8 mm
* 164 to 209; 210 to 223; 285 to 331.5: -0.4 mm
